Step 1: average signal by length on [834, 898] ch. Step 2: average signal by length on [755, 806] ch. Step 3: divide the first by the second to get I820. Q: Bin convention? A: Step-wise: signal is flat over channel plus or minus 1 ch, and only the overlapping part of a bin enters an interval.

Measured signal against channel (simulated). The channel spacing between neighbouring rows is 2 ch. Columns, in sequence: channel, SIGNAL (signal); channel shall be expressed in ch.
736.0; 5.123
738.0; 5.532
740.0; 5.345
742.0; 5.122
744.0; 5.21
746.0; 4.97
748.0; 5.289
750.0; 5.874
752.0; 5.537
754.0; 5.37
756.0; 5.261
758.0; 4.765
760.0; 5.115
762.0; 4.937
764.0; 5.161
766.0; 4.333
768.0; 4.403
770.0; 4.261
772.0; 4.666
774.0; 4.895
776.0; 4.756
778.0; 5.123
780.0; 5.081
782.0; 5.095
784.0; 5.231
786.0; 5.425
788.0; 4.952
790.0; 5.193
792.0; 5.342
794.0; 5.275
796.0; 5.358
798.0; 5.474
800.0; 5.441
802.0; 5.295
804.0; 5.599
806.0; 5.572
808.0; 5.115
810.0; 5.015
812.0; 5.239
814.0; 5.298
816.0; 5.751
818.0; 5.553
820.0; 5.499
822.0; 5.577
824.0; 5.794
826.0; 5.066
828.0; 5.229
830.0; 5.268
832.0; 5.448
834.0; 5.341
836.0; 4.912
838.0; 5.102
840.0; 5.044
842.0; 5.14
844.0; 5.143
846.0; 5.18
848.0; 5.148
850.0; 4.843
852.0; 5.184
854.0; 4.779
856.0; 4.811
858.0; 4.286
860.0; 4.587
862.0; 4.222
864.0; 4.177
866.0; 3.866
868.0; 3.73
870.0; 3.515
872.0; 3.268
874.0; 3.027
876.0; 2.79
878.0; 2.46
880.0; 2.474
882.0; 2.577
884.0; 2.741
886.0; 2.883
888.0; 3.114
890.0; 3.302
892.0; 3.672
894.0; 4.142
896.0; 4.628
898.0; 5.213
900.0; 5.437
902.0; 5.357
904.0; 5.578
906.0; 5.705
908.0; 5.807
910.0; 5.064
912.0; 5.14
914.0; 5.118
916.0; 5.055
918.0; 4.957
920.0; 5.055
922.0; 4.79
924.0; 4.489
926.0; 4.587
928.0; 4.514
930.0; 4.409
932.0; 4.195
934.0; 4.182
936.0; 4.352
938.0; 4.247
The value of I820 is 0.80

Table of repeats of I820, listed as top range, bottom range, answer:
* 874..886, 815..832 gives 0.49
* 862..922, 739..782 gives 0.83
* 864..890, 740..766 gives 0.60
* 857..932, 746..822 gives 0.81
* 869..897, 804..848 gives 0.60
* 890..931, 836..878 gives 1.12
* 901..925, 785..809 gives 0.97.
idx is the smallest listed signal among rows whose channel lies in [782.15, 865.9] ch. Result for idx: 4.177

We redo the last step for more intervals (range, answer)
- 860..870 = 3.515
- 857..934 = 2.46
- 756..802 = 4.261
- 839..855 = 4.779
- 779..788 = 4.952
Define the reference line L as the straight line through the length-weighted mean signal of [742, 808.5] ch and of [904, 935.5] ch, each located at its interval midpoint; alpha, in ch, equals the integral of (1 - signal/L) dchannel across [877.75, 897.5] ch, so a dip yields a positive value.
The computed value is 6.6 ch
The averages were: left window 5.13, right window 4.89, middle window 3.28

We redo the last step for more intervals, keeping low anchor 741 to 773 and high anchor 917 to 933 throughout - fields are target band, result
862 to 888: 8.6 ch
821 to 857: -2.5 ch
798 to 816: -1.7 ch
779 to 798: -1.1 ch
